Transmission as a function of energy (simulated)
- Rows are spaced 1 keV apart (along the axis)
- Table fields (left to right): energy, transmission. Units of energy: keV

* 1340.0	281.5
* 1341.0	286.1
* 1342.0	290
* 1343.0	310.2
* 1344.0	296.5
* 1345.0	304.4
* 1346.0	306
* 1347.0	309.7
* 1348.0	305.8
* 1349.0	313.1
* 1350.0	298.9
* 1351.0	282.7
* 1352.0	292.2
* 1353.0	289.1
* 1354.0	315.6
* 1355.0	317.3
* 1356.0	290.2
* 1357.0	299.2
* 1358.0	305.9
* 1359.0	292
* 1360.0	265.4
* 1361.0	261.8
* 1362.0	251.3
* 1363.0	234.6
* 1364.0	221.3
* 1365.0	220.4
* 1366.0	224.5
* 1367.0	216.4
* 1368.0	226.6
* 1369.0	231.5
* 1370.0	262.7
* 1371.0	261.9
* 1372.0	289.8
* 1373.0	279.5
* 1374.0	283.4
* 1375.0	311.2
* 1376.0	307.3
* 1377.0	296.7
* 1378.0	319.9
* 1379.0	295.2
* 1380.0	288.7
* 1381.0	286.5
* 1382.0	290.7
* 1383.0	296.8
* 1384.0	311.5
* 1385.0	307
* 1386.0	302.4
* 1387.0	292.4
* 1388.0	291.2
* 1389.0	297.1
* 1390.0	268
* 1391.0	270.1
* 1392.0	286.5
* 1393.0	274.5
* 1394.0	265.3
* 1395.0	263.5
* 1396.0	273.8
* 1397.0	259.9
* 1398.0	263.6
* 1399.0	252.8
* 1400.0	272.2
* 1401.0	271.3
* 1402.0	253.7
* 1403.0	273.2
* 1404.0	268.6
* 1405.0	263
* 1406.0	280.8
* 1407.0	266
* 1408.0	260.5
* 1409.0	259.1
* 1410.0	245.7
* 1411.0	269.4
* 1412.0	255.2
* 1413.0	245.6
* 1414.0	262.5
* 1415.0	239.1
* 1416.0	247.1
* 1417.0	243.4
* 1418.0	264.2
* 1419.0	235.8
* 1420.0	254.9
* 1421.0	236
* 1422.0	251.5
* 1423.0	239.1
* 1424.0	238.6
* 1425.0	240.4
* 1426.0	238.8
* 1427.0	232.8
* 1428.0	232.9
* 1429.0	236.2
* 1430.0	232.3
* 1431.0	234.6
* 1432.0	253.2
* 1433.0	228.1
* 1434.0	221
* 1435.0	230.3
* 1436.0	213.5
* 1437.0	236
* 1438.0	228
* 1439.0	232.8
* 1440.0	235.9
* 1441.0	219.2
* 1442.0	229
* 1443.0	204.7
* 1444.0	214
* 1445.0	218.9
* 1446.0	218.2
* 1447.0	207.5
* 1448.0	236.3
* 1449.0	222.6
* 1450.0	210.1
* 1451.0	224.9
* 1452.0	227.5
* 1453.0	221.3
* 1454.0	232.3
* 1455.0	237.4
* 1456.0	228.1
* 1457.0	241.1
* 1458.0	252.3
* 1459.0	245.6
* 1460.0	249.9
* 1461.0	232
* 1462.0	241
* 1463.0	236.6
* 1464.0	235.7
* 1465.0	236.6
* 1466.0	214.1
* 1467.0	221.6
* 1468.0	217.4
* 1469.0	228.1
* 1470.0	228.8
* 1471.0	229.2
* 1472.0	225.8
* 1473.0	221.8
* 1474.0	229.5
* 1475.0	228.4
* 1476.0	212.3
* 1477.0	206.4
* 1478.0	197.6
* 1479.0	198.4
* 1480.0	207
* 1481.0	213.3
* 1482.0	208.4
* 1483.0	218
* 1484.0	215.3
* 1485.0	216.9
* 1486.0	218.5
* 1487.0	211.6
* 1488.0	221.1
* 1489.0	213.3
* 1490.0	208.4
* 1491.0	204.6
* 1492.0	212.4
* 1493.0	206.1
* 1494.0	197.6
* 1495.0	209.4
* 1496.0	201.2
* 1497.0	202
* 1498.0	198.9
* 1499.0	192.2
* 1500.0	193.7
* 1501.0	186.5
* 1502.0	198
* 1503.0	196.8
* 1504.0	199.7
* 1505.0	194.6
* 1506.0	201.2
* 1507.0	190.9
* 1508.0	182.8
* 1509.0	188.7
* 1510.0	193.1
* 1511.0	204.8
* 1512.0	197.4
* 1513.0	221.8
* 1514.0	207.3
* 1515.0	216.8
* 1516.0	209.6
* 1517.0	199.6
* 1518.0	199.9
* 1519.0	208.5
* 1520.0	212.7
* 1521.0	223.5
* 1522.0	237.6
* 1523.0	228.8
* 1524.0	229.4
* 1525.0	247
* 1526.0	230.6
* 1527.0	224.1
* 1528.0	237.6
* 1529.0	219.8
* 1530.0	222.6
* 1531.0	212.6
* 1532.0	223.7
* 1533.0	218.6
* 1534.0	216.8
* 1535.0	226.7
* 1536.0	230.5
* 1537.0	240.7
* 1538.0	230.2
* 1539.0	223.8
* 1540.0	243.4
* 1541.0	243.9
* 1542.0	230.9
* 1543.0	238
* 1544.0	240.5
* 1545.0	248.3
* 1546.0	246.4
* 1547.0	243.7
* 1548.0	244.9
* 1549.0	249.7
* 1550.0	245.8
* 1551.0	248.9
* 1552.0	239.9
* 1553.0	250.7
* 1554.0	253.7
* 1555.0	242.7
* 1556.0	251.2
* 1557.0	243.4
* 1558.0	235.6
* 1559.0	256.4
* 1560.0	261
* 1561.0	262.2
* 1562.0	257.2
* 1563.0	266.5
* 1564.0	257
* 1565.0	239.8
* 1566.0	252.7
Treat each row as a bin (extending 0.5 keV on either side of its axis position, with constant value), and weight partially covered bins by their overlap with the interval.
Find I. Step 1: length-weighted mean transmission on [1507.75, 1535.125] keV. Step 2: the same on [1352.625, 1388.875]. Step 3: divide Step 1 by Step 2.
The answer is 0.77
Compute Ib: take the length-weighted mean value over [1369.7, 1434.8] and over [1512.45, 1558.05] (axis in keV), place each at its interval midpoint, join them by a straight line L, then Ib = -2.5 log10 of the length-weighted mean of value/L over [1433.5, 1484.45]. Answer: 0.12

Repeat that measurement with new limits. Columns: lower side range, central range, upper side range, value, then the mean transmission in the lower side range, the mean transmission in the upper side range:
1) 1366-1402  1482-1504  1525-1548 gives 0.19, 278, 232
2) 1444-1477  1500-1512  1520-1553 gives 0.19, 228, 234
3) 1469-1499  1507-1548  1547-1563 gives 0.06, 212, 250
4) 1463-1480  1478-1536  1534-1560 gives 0.10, 221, 242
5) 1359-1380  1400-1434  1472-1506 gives -0.04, 264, 207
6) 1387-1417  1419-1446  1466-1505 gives 0.06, 266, 210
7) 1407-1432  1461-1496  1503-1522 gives 0.01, 246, 204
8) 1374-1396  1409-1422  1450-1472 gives 0.07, 291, 232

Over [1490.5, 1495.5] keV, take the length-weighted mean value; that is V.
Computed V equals 206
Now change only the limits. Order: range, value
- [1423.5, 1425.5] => 240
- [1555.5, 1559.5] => 247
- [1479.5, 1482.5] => 210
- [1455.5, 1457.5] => 235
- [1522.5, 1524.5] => 229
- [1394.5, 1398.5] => 265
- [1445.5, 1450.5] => 219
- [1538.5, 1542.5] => 236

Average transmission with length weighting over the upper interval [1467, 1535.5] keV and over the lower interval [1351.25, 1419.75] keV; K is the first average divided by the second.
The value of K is 0.8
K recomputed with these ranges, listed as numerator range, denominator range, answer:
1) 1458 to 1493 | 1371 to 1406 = 0.78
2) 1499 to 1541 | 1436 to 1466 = 0.93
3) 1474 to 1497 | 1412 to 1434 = 0.87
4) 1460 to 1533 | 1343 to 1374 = 0.77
